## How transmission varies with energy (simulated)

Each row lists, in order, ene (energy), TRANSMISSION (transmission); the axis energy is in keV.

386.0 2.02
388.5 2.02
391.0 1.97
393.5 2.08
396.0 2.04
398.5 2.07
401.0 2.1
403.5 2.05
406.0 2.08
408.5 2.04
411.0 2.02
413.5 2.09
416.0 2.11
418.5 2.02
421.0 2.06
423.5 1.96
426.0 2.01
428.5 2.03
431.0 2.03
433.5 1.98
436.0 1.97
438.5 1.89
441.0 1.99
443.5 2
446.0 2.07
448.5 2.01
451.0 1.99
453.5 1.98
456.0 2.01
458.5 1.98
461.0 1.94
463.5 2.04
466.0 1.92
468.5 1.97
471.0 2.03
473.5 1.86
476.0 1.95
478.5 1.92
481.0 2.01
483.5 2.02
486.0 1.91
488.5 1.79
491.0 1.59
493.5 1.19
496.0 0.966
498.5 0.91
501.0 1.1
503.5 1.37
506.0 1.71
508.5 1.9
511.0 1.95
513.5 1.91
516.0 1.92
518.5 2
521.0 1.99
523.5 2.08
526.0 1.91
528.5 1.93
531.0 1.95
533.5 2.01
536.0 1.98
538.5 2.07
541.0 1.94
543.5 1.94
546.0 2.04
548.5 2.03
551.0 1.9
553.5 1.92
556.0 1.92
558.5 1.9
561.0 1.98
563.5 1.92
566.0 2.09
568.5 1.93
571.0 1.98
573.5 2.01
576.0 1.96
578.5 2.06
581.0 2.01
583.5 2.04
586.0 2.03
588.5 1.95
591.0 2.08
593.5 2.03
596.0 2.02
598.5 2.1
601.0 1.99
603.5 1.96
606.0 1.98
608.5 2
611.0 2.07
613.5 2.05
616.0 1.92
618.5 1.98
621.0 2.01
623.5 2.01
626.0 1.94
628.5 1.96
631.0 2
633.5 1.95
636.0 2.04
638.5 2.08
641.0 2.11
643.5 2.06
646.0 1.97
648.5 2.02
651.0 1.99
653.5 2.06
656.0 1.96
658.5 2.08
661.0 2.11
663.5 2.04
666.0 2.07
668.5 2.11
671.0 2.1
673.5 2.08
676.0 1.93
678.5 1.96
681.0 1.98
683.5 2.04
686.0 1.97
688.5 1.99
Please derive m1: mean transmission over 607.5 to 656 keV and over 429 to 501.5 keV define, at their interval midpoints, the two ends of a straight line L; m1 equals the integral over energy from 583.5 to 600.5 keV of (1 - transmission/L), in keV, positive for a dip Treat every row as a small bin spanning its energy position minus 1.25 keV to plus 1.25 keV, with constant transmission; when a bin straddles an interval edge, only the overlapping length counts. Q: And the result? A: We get -0.6 keV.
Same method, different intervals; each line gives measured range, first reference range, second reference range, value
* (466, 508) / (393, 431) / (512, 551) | 7.3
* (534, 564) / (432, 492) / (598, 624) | 0.3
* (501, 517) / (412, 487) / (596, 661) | 2.1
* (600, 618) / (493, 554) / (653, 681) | -0.5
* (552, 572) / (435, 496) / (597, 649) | 0.1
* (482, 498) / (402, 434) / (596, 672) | 3.8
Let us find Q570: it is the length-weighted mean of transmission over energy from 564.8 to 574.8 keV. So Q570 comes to 2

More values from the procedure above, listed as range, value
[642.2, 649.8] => 2.02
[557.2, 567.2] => 1.97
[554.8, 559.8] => 1.91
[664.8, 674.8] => 2.09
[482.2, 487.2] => 1.97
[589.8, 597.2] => 2.04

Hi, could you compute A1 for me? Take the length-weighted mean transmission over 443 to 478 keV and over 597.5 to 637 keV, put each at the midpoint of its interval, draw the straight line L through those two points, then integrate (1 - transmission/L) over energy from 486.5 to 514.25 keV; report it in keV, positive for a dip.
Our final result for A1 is 6.9 keV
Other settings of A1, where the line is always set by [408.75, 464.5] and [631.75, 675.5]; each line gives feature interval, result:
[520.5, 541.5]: 0.4 keV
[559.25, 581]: 0.4 keV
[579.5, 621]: 0.5 keV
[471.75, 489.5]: 0.8 keV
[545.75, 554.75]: 0.3 keV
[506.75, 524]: 0.6 keV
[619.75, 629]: 0.3 keV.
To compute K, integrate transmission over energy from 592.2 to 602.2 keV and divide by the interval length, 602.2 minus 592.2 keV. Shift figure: 2.04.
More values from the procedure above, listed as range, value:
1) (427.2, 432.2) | 2.03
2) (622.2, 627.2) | 1.98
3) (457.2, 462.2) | 1.96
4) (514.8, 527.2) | 1.98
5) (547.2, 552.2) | 1.97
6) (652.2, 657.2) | 2.01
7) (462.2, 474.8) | 1.96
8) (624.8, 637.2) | 1.98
